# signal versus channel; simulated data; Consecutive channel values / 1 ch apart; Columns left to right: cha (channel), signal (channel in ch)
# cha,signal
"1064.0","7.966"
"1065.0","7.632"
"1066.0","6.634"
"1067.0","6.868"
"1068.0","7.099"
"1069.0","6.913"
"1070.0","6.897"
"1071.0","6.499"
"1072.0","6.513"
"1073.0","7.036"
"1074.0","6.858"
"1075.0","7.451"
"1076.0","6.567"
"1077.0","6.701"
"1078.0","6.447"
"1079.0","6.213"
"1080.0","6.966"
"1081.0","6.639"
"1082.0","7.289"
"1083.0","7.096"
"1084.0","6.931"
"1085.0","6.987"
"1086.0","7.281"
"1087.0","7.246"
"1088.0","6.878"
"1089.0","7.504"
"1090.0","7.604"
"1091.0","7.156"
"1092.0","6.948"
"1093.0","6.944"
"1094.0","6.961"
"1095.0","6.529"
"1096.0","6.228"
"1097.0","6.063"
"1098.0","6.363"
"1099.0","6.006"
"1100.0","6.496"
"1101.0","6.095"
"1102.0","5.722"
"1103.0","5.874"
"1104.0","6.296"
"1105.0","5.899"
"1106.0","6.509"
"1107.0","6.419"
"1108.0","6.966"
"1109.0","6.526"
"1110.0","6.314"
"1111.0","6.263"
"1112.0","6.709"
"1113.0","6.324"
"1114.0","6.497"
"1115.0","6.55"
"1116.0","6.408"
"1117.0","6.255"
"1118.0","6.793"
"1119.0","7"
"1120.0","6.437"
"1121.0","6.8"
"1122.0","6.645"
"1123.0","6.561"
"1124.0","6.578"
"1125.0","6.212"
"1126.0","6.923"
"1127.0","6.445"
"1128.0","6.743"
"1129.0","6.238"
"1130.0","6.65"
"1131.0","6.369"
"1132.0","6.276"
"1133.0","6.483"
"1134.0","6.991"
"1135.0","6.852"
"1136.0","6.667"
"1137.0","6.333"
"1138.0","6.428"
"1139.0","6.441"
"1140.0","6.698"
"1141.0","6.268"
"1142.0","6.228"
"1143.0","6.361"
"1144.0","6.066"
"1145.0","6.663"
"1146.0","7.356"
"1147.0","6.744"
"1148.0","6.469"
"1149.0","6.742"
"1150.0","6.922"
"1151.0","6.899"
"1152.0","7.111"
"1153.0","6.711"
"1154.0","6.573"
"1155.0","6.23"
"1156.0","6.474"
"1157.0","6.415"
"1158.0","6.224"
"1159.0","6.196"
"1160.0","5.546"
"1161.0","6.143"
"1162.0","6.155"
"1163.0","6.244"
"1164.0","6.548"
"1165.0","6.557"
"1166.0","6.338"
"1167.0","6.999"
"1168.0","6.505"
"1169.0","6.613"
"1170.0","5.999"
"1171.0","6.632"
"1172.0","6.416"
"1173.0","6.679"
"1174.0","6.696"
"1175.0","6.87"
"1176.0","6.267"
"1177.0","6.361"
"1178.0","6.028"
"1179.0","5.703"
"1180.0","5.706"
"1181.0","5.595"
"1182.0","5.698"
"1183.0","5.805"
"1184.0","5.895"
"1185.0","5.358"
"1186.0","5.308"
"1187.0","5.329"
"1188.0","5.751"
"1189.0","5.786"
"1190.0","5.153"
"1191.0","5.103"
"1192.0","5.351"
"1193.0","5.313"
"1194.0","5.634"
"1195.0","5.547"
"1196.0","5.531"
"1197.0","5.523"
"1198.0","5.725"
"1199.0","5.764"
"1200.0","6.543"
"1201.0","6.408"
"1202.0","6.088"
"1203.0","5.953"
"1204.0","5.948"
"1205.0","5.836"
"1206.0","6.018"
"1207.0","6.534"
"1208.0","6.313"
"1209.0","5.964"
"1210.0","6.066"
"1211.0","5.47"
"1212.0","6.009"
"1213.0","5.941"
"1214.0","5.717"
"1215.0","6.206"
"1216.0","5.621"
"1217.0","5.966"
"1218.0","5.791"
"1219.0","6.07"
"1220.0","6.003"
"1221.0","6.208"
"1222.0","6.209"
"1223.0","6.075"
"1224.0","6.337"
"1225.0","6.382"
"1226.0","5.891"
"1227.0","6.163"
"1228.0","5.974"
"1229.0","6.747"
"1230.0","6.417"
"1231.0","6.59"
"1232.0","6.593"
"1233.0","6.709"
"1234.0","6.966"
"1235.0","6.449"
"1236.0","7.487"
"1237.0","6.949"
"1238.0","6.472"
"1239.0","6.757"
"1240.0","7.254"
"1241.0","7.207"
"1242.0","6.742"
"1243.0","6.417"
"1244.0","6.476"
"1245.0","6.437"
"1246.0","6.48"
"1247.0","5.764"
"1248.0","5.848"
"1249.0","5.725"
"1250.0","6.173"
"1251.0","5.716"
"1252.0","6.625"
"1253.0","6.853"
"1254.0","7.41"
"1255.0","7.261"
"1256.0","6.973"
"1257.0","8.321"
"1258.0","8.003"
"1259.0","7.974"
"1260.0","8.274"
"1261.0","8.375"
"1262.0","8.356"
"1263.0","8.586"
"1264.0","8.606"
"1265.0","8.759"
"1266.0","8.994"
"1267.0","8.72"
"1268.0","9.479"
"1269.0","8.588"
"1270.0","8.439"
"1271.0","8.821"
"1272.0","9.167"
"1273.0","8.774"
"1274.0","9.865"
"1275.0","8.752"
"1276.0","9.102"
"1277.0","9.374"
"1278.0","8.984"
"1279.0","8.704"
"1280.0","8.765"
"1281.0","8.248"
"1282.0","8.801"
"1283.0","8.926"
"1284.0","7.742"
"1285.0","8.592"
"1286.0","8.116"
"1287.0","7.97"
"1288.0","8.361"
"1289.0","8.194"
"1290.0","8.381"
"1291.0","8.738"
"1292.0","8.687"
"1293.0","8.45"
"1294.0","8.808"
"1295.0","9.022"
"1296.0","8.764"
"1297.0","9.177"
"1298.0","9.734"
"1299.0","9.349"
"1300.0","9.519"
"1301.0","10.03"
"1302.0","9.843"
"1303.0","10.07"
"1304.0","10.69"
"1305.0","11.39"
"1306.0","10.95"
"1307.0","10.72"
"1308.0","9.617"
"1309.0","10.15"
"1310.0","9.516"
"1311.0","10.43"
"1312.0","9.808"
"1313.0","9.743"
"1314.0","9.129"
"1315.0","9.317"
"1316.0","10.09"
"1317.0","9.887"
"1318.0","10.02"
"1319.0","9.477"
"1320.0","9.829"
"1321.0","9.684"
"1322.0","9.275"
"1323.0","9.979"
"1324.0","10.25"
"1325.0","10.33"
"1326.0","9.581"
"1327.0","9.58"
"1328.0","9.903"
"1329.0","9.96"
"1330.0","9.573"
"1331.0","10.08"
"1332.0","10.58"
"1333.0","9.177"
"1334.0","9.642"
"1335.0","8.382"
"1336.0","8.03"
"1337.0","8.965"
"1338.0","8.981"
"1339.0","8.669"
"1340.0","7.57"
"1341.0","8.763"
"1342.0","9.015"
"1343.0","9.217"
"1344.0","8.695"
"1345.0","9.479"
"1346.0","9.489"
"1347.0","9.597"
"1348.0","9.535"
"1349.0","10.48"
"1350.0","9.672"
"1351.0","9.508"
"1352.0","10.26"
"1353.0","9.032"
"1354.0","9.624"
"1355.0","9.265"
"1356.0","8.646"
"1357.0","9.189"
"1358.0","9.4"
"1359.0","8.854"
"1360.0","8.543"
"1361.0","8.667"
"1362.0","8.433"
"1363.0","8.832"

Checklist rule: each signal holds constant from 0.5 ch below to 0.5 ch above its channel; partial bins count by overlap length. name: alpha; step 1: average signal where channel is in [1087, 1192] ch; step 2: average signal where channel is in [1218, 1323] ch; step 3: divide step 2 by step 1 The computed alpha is 1.3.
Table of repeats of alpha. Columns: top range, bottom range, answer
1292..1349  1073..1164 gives 1.45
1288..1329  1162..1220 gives 1.61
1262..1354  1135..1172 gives 1.43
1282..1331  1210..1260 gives 1.46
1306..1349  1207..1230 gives 1.57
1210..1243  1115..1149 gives 0.97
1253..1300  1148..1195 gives 1.40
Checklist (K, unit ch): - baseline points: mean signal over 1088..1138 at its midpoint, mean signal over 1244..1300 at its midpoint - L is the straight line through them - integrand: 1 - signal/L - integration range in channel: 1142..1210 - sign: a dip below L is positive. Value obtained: 9.8 ch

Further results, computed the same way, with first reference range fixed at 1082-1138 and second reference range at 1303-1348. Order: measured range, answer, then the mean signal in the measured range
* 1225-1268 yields 7.3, 7.08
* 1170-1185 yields 2.8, 6.14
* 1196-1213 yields 4.1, 5.99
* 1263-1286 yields 0.3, 8.81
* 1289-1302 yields 0.2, 9.05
